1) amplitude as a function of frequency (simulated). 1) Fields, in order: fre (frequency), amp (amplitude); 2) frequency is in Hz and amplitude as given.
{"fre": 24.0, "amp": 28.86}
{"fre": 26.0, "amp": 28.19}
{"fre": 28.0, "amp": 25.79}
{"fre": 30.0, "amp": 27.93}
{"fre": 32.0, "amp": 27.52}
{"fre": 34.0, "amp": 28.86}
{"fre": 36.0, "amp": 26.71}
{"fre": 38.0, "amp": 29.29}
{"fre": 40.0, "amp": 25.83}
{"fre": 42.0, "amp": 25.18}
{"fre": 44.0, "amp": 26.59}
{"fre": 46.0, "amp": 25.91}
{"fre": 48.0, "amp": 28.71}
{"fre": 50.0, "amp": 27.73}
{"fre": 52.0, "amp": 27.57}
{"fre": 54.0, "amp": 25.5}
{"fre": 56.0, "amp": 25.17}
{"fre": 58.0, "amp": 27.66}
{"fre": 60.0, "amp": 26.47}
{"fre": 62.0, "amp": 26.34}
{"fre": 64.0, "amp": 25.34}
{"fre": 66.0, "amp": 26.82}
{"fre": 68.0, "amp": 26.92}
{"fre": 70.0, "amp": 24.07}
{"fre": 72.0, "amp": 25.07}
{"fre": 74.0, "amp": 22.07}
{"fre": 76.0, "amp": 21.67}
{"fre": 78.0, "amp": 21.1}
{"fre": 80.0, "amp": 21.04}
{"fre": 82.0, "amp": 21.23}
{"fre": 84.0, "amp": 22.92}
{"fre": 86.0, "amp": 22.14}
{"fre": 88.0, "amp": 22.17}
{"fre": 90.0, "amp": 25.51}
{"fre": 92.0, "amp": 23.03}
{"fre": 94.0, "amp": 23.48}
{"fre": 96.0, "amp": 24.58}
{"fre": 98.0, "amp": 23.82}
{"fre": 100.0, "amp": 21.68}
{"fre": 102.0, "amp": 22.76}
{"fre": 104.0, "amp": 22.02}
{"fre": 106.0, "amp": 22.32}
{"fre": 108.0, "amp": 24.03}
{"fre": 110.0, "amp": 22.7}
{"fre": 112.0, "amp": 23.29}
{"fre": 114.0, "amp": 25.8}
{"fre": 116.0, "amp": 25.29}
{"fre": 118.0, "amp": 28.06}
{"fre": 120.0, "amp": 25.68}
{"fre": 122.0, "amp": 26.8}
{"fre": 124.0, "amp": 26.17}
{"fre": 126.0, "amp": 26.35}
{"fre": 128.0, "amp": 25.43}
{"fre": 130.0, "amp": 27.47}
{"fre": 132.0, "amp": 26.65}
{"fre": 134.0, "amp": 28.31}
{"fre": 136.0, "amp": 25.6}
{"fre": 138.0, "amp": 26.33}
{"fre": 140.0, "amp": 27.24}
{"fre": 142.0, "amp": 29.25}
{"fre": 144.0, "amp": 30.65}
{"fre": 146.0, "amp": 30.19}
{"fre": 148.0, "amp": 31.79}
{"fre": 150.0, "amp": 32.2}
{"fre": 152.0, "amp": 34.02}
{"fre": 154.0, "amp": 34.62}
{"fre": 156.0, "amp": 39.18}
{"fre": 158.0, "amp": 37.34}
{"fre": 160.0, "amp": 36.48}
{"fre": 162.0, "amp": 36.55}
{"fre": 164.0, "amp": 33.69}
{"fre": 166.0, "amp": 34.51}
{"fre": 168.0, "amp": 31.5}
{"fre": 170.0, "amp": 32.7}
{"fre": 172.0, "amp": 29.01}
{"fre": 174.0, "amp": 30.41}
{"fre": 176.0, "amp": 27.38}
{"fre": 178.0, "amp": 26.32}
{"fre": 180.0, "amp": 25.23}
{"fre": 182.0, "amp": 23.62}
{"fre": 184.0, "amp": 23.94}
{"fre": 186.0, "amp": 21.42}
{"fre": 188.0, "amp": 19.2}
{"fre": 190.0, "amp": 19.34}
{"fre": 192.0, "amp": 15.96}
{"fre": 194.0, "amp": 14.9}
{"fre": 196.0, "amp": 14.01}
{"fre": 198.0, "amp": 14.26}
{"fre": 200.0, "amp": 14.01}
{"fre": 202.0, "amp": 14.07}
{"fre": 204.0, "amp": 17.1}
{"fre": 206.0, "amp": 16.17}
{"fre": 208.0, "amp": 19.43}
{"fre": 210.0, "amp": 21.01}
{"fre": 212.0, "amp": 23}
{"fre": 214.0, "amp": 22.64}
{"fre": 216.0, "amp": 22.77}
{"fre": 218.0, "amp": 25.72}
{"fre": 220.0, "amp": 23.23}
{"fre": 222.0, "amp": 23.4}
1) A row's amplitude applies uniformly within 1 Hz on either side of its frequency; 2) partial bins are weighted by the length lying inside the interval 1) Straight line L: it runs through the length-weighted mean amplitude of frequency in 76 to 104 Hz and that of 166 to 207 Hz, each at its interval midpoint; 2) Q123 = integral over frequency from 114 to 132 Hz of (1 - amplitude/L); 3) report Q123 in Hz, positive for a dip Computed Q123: -3.2 Hz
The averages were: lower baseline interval 22.7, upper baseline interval 21.8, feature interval 26.4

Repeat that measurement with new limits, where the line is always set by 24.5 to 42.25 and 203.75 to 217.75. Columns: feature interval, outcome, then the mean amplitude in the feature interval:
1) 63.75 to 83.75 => 1.9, 23.4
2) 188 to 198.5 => 2.6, 16.1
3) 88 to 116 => 1.5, 23.5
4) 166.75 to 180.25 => -4.3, 29.2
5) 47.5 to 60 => -0.1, 26.9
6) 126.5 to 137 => -1.3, 26.7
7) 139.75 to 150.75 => -3.4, 30.4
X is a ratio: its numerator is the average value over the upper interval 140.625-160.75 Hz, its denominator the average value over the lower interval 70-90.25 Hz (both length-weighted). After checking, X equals 1.49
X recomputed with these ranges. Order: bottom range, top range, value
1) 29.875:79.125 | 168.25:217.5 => 0.82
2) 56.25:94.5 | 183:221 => 0.79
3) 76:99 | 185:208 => 0.73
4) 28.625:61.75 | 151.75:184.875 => 1.17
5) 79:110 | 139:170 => 1.46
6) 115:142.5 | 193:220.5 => 0.70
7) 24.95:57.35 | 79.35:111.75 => 0.85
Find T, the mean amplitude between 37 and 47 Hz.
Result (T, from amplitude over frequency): 26.6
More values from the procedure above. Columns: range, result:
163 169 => 33.2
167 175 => 30.9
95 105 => 23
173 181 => 27.3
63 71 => 25.8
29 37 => 27.8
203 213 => 19.3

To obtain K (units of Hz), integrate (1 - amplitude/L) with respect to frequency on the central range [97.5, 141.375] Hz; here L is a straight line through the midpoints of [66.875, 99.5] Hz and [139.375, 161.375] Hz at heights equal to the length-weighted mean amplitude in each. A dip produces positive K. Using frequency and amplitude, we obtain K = 5.1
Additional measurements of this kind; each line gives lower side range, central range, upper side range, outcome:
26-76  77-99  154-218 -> 2.6 Hz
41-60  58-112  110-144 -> 6.1 Hz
